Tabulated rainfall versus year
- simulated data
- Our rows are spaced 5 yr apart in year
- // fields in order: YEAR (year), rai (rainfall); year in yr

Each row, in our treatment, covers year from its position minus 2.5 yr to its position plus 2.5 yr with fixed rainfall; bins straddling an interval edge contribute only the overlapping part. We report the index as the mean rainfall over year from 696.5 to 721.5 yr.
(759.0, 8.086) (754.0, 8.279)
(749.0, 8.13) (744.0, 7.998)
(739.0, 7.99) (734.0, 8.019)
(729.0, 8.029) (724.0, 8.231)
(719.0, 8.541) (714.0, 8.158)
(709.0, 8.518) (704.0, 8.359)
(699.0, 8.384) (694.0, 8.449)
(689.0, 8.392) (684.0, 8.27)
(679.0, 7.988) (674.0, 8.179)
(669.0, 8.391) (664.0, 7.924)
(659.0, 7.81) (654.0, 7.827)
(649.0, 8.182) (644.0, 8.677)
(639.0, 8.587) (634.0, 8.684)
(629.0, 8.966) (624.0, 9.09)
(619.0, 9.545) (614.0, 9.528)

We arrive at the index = 8.39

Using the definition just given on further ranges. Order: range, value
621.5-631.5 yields 9.03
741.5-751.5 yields 8.06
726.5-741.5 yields 8.01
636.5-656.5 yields 8.32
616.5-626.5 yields 9.32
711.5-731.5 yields 8.24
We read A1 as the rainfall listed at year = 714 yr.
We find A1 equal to 8.158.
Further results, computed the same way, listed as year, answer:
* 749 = 8.13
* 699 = 8.384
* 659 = 7.81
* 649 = 8.182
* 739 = 7.99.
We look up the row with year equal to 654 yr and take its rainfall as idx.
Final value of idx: 7.827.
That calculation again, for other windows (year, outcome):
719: 8.541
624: 9.09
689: 8.392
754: 8.279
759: 8.086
